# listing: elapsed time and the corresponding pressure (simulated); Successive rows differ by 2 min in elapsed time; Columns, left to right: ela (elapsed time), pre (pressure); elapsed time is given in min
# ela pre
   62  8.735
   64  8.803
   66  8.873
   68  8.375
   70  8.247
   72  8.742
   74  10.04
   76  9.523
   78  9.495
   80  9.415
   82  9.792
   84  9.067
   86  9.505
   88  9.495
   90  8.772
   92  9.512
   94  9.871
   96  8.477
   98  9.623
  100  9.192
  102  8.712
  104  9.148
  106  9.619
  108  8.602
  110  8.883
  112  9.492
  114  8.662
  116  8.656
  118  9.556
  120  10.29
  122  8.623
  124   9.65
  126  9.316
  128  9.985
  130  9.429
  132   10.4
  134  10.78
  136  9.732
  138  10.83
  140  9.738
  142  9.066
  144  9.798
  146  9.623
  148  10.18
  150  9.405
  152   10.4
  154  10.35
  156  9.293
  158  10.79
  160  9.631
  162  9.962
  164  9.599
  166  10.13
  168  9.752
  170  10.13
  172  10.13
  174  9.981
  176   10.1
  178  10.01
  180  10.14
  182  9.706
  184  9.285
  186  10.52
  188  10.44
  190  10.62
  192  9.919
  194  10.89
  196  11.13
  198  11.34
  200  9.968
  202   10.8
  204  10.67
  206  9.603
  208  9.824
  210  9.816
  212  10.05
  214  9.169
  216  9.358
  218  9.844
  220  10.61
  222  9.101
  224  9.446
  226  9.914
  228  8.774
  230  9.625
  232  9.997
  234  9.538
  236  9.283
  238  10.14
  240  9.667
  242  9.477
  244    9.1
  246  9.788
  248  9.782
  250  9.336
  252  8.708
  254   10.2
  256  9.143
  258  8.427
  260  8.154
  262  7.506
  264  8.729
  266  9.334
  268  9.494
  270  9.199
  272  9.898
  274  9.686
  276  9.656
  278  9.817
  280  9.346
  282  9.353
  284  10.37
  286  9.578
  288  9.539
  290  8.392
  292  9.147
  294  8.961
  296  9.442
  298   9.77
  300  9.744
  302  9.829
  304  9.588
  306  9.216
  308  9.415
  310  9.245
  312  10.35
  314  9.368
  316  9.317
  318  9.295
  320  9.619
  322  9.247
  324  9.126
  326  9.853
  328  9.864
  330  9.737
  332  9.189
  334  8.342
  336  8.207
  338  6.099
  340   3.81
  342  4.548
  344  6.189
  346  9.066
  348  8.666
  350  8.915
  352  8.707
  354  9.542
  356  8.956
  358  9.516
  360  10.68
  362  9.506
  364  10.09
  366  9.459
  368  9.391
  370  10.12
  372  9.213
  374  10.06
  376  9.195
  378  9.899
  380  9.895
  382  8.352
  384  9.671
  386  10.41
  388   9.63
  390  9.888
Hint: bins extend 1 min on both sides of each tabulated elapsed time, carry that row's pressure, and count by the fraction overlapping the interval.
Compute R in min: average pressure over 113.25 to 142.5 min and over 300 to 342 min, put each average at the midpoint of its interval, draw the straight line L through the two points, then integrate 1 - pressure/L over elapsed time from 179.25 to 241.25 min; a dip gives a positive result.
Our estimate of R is -4.3 min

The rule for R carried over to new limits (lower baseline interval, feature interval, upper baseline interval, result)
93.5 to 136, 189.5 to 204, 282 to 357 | -2.35 min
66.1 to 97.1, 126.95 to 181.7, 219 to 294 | -4.07 min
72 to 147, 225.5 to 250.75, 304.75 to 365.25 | -1.35 min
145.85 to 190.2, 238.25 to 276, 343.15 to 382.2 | 1.76 min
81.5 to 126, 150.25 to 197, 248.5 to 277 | -4.75 min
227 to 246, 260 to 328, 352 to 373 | 1.18 min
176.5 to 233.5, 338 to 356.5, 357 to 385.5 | 4.24 min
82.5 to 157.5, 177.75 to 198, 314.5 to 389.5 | -2.11 min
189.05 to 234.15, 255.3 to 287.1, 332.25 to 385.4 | 0.83 min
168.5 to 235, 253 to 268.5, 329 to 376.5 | 1.01 min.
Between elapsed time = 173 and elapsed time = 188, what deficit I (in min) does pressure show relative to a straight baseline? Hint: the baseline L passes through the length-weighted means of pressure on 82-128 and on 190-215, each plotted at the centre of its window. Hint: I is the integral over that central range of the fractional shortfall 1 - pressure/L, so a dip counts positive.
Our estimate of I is 0.1 min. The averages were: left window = 9.24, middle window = 9.99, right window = 10.3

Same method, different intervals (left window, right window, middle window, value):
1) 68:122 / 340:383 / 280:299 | -0.8 min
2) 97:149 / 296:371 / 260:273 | 0.3 min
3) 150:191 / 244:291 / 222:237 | 0.1 min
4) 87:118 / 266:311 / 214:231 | -0.4 min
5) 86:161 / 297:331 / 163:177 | -0.6 min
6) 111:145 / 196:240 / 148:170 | -0.5 min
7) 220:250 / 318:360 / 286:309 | -1.3 min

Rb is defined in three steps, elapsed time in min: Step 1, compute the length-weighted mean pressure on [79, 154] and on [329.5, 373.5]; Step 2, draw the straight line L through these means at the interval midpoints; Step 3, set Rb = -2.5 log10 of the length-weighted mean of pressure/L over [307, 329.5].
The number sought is -0.10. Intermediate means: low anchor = 9.51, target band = 9.52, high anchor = 8.55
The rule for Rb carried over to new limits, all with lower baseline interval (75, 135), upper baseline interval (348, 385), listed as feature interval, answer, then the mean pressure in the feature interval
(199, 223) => -0.053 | 9.9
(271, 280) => -0.030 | 9.72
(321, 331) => -0.011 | 9.57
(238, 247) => -0.016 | 9.58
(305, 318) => -0.001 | 9.47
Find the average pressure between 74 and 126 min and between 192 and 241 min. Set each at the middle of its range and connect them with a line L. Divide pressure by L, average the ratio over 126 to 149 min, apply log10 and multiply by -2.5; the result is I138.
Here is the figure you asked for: -0.05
